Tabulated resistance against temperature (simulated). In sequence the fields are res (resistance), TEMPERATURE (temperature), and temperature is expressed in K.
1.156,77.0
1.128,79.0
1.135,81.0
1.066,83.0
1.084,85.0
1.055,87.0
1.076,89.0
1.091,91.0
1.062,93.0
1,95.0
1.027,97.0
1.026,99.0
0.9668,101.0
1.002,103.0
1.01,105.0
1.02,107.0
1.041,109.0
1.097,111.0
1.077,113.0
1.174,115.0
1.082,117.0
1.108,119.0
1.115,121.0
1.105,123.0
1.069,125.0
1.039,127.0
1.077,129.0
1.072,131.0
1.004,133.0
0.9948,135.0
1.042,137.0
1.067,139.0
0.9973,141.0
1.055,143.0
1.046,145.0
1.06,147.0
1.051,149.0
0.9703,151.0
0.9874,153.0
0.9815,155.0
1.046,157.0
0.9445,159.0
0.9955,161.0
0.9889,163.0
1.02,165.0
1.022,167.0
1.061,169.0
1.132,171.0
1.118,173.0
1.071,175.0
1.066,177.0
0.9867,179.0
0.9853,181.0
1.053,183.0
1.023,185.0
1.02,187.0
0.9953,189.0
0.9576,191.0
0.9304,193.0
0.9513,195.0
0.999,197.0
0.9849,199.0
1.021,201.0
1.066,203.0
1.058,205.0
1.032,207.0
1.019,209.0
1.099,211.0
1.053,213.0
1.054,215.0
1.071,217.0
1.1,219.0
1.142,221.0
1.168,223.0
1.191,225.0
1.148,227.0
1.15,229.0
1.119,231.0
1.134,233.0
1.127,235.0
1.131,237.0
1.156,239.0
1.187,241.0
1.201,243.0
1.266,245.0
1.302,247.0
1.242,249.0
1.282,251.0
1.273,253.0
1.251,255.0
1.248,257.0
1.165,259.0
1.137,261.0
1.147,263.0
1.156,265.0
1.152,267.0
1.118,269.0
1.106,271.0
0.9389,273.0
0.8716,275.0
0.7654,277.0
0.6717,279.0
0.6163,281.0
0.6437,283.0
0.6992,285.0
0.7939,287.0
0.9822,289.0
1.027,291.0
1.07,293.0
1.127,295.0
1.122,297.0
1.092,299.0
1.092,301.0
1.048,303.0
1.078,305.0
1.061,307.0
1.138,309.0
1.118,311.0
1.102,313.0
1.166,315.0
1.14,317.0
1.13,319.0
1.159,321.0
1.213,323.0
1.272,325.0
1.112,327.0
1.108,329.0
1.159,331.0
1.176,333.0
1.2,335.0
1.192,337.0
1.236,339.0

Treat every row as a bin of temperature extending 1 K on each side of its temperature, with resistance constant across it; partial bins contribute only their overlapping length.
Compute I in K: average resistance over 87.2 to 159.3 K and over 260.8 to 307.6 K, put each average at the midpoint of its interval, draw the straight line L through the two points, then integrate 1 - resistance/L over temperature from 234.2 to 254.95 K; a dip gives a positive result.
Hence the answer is -4.7 K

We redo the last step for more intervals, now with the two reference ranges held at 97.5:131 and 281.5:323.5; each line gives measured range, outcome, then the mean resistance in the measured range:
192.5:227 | -0.3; 1.06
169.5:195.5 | 0.7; 1.02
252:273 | -2.4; 1.16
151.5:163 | 0.7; 0.99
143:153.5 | 0.3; 1.03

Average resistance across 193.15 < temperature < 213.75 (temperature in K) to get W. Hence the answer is 1.02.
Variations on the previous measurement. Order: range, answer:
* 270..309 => 0.942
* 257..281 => 1.01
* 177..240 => 1.06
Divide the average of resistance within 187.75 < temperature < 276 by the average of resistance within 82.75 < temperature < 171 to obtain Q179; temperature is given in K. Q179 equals 1.1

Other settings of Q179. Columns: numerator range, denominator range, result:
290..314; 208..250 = 0.95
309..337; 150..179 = 1.13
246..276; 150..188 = 1.13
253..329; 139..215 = 1.03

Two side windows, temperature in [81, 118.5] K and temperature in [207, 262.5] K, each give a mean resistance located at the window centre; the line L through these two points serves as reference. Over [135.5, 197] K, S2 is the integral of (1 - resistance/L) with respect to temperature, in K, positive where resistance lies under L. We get 4.84 K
